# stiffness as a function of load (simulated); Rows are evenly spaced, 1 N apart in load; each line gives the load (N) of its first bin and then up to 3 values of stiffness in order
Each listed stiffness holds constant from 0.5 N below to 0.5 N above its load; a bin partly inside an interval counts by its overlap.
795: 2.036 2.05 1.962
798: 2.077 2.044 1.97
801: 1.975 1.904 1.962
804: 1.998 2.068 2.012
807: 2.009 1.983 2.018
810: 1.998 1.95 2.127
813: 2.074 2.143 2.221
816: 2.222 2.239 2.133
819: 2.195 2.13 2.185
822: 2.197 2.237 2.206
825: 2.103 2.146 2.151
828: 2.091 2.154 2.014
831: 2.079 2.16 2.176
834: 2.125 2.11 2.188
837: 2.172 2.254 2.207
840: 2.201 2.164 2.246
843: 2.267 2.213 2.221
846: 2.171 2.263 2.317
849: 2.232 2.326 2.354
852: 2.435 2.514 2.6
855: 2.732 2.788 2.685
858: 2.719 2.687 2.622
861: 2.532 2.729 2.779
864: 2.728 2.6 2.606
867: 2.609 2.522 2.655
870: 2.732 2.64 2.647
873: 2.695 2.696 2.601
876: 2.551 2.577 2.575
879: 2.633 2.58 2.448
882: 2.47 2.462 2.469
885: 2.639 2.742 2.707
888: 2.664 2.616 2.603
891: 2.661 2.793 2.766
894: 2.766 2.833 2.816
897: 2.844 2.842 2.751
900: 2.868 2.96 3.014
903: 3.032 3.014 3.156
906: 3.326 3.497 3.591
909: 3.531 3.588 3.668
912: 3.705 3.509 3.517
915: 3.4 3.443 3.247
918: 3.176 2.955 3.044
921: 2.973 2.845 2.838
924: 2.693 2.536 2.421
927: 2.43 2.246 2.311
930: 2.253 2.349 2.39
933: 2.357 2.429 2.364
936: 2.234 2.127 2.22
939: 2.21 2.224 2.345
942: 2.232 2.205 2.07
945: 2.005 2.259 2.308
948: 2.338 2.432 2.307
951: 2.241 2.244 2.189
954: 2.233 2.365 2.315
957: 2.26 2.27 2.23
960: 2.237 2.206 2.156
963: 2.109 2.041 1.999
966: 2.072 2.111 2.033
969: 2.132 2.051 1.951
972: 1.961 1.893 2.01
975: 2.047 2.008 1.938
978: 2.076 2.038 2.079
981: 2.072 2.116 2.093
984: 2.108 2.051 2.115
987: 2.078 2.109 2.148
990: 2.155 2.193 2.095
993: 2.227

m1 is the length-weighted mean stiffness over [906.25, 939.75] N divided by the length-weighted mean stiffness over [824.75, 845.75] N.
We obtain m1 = 1.3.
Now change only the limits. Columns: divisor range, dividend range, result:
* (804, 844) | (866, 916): 1.35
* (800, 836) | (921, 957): 1.11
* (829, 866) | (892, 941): 1.20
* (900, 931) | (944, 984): 0.70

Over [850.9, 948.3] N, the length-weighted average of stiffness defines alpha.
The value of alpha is 2.71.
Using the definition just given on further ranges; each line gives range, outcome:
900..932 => 3.03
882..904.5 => 2.76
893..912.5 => 3.14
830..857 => 2.29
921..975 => 2.26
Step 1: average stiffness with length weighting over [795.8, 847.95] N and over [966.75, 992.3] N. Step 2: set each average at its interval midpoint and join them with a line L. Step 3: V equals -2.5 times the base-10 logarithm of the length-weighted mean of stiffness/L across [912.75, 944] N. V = -0.25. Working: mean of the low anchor 2.12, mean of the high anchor 2.06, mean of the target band 2.61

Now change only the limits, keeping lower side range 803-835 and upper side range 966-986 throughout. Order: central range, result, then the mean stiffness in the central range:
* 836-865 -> -0.16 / 2.43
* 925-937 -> -0.14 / 2.34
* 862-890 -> -0.25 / 2.62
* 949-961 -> -0.11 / 2.27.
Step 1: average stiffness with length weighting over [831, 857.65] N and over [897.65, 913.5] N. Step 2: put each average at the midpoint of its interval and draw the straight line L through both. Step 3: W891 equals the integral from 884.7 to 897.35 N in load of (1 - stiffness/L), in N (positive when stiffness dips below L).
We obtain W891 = 1.27 N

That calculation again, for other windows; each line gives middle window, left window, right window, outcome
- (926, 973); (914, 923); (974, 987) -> 6.7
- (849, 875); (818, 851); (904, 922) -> -0.3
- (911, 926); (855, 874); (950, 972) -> -4.7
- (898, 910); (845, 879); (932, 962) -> -3.7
